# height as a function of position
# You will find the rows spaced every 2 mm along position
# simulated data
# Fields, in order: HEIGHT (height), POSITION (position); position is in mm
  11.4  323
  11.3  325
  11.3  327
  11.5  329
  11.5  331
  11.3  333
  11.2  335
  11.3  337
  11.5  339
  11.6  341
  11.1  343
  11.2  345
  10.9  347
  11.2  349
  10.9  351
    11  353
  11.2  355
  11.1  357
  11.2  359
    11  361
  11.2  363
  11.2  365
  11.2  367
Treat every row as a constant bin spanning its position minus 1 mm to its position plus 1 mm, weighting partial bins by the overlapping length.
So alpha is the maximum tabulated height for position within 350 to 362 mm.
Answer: 11.2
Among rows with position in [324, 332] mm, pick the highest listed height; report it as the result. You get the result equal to 11.5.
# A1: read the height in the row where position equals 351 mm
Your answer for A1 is 10.9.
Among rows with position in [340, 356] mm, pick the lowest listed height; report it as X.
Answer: 10.9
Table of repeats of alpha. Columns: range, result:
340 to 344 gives 11.6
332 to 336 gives 11.3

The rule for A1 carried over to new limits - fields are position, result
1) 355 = 11.2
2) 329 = 11.5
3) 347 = 10.9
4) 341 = 11.6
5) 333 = 11.3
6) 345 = 11.2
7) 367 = 11.2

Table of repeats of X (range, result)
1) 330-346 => 11.1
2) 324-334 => 11.3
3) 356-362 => 11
